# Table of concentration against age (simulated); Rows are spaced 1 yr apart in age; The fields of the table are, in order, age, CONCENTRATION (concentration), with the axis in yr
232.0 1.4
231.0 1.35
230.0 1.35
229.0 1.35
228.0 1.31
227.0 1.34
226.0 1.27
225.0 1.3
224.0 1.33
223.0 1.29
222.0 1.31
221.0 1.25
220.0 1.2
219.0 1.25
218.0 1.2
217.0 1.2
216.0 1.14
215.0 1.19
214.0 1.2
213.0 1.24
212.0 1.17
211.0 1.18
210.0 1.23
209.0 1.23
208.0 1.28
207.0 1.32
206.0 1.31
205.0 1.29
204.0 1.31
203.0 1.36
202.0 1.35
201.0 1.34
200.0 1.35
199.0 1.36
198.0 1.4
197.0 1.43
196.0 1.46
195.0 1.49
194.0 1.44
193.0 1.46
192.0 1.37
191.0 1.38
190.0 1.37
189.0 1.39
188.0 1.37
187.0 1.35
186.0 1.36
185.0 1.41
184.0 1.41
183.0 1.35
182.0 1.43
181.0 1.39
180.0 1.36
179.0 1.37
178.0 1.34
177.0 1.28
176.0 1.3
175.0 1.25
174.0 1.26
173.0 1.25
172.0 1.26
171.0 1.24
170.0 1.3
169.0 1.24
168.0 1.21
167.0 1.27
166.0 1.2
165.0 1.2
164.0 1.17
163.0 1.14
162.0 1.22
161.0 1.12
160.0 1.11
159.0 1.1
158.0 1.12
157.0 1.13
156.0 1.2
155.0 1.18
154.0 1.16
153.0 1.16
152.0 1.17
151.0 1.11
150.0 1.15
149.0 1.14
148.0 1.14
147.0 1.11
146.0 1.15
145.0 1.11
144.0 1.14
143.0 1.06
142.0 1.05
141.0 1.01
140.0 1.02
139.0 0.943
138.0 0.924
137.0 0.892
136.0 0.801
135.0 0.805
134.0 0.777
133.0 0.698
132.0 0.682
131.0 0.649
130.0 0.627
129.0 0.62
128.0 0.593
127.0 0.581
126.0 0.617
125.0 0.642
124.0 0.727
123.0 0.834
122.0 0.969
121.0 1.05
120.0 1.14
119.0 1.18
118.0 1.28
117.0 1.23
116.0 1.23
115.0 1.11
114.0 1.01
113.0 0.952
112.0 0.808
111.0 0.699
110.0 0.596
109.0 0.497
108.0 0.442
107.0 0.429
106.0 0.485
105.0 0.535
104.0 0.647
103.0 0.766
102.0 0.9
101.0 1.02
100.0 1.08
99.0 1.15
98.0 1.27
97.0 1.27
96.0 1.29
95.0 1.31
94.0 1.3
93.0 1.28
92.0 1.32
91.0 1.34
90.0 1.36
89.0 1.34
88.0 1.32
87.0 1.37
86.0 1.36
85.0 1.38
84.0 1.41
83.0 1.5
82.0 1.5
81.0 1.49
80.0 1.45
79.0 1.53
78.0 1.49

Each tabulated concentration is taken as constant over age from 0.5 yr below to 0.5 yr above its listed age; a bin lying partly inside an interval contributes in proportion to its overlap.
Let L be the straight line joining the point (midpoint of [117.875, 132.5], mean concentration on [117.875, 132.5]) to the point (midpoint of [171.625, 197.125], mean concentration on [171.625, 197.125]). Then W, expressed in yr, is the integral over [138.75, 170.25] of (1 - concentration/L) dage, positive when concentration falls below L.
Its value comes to -1.9 yr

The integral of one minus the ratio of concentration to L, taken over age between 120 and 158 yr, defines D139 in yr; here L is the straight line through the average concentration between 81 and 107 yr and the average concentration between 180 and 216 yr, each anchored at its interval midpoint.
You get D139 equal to 9.3 yr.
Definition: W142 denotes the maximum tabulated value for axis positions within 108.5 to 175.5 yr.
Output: 1.3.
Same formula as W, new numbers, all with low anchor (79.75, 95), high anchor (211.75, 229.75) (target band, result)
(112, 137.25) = 9.0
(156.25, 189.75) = 0.7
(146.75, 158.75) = 1.6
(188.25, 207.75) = -1.5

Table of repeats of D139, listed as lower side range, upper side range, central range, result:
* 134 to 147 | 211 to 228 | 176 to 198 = -4.9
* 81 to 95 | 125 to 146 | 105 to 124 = 3.3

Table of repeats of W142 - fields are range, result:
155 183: 1.43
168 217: 1.49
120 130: 1.14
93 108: 1.31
